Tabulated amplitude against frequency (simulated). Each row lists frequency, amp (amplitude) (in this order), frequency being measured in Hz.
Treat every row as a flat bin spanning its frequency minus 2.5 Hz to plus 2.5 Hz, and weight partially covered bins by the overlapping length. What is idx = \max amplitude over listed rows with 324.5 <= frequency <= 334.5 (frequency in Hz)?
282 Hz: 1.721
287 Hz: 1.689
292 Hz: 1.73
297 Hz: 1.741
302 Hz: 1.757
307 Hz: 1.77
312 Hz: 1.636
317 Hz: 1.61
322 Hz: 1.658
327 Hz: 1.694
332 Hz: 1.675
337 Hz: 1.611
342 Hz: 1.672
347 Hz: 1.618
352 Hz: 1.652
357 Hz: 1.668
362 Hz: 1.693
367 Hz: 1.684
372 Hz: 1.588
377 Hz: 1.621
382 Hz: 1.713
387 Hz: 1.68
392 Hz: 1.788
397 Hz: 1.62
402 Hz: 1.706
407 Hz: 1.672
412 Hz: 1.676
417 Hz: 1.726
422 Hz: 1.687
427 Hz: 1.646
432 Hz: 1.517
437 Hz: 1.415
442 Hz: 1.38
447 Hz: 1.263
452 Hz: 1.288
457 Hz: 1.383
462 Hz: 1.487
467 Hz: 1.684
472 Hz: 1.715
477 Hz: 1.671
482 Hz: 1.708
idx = 1.694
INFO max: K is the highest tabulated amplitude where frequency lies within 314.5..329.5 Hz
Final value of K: 1.694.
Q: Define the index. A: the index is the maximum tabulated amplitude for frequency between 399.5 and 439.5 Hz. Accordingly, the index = 1.726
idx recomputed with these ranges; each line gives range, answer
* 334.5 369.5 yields 1.693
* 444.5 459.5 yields 1.383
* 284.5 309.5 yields 1.77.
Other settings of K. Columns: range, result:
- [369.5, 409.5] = 1.788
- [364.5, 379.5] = 1.684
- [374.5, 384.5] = 1.713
